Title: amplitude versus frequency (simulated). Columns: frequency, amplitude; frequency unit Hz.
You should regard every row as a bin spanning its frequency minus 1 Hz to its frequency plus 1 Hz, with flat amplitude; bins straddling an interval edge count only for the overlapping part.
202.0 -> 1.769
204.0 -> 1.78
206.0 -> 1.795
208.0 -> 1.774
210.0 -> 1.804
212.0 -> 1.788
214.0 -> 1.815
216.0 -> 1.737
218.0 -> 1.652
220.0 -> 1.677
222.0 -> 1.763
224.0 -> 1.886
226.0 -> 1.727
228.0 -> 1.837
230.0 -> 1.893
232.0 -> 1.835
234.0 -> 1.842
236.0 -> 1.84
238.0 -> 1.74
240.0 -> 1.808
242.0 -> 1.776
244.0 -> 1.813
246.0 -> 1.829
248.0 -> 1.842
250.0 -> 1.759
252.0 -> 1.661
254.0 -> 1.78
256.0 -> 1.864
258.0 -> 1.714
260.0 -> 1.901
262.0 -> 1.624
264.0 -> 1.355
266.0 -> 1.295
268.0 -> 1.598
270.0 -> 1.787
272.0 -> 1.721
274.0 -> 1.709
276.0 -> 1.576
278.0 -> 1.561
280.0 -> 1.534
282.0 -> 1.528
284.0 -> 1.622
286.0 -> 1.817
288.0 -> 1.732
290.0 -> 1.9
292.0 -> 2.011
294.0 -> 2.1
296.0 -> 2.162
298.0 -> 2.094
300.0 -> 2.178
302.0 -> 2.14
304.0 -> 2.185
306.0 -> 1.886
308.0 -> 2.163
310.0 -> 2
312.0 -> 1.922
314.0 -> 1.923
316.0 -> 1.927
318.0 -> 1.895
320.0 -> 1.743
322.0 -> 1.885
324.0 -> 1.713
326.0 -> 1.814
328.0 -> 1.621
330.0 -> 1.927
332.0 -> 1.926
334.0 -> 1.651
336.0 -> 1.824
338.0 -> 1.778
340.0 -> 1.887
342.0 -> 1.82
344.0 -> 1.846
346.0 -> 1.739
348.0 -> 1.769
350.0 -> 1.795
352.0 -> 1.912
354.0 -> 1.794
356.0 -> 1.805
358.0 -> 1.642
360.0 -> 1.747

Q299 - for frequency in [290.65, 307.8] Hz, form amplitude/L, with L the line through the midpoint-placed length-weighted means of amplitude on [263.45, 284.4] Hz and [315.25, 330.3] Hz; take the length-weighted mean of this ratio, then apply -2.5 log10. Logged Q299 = -0.23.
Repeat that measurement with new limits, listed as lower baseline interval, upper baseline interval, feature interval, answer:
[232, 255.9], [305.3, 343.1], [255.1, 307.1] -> 0.02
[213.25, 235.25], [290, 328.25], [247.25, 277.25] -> 0.12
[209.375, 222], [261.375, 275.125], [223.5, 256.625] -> -0.09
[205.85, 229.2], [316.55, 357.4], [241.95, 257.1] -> -0.01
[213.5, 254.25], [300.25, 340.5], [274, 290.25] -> 0.12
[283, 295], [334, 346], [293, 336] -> -0.06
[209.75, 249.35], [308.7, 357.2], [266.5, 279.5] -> 0.11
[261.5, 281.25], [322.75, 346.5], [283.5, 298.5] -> -0.18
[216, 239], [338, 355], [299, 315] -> -0.14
